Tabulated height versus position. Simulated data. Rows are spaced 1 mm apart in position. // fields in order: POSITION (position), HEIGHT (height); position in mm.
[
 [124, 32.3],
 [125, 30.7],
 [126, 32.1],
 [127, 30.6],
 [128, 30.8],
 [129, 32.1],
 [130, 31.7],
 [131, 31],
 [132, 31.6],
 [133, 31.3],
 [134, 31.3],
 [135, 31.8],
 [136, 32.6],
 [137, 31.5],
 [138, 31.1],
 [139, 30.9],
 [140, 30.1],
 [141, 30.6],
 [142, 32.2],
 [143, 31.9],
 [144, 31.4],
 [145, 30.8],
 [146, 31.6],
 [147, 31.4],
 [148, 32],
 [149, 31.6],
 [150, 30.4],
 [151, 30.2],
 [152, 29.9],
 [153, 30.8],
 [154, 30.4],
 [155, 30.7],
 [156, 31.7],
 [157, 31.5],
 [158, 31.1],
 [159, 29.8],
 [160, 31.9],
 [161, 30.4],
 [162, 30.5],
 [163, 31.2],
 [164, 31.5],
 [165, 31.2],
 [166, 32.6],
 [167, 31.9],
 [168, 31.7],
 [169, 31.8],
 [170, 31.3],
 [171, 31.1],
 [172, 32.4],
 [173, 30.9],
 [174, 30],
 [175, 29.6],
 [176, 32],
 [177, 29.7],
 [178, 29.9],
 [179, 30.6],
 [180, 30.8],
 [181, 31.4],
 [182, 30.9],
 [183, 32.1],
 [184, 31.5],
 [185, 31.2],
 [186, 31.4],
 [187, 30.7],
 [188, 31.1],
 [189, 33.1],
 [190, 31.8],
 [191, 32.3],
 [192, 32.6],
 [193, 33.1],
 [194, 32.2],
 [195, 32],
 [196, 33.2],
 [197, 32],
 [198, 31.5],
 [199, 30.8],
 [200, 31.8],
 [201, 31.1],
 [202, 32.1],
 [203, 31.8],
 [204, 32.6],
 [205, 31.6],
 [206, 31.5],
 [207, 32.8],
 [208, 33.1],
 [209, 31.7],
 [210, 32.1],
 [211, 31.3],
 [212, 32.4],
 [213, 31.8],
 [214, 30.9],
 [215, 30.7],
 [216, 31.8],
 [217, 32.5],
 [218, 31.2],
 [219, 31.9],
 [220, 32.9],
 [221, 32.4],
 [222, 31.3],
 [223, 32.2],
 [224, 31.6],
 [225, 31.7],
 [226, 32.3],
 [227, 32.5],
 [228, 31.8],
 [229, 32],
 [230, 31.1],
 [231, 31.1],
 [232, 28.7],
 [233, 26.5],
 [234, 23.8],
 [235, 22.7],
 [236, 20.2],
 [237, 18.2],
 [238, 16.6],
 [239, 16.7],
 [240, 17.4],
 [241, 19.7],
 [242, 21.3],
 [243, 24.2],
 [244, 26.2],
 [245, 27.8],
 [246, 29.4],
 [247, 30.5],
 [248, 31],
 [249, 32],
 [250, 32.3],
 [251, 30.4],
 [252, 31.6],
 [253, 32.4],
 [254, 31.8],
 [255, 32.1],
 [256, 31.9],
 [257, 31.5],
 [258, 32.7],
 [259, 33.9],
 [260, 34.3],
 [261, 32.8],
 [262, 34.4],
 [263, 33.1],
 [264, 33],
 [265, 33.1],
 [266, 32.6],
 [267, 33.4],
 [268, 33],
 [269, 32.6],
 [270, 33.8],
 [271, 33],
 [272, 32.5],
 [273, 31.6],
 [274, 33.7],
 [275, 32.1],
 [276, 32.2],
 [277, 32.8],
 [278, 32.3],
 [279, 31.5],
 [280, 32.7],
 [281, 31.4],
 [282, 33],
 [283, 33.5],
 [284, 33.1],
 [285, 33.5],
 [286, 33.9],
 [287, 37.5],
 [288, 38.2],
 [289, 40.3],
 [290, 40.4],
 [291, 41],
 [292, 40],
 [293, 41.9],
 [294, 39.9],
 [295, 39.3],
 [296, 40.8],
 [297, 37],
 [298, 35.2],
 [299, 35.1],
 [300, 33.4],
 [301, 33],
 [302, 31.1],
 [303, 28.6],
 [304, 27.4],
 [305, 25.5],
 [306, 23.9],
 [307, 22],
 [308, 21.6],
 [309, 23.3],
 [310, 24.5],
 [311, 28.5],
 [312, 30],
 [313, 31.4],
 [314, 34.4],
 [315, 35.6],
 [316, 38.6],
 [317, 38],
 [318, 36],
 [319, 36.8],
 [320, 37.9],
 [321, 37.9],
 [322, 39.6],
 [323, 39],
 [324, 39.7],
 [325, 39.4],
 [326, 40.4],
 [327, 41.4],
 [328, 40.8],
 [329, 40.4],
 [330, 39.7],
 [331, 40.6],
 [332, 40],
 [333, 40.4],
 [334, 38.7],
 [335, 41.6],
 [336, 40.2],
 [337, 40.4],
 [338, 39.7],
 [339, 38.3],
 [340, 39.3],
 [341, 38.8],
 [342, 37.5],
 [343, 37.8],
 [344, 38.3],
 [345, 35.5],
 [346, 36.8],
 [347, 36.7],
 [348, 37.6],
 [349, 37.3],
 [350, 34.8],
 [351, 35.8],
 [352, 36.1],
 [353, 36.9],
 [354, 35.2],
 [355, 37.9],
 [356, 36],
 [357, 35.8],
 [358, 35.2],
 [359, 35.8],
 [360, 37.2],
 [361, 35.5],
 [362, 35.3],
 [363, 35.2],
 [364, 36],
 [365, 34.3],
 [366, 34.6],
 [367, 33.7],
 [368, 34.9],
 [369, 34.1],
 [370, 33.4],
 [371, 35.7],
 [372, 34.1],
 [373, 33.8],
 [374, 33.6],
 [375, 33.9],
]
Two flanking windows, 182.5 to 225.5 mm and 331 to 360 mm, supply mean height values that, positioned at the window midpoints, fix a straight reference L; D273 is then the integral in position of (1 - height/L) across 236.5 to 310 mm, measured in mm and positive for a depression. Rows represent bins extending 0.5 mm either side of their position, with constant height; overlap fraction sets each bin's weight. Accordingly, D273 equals 7.1 mm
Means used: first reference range 31.9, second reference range 37.7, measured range 31.4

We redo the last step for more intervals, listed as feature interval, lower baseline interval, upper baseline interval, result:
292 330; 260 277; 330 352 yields 1.8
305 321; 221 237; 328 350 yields 2.5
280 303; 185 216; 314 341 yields 0.5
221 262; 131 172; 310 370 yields 6.5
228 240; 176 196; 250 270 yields 2.9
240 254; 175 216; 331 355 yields 2.4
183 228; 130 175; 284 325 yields 0.5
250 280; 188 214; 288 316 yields 0.0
